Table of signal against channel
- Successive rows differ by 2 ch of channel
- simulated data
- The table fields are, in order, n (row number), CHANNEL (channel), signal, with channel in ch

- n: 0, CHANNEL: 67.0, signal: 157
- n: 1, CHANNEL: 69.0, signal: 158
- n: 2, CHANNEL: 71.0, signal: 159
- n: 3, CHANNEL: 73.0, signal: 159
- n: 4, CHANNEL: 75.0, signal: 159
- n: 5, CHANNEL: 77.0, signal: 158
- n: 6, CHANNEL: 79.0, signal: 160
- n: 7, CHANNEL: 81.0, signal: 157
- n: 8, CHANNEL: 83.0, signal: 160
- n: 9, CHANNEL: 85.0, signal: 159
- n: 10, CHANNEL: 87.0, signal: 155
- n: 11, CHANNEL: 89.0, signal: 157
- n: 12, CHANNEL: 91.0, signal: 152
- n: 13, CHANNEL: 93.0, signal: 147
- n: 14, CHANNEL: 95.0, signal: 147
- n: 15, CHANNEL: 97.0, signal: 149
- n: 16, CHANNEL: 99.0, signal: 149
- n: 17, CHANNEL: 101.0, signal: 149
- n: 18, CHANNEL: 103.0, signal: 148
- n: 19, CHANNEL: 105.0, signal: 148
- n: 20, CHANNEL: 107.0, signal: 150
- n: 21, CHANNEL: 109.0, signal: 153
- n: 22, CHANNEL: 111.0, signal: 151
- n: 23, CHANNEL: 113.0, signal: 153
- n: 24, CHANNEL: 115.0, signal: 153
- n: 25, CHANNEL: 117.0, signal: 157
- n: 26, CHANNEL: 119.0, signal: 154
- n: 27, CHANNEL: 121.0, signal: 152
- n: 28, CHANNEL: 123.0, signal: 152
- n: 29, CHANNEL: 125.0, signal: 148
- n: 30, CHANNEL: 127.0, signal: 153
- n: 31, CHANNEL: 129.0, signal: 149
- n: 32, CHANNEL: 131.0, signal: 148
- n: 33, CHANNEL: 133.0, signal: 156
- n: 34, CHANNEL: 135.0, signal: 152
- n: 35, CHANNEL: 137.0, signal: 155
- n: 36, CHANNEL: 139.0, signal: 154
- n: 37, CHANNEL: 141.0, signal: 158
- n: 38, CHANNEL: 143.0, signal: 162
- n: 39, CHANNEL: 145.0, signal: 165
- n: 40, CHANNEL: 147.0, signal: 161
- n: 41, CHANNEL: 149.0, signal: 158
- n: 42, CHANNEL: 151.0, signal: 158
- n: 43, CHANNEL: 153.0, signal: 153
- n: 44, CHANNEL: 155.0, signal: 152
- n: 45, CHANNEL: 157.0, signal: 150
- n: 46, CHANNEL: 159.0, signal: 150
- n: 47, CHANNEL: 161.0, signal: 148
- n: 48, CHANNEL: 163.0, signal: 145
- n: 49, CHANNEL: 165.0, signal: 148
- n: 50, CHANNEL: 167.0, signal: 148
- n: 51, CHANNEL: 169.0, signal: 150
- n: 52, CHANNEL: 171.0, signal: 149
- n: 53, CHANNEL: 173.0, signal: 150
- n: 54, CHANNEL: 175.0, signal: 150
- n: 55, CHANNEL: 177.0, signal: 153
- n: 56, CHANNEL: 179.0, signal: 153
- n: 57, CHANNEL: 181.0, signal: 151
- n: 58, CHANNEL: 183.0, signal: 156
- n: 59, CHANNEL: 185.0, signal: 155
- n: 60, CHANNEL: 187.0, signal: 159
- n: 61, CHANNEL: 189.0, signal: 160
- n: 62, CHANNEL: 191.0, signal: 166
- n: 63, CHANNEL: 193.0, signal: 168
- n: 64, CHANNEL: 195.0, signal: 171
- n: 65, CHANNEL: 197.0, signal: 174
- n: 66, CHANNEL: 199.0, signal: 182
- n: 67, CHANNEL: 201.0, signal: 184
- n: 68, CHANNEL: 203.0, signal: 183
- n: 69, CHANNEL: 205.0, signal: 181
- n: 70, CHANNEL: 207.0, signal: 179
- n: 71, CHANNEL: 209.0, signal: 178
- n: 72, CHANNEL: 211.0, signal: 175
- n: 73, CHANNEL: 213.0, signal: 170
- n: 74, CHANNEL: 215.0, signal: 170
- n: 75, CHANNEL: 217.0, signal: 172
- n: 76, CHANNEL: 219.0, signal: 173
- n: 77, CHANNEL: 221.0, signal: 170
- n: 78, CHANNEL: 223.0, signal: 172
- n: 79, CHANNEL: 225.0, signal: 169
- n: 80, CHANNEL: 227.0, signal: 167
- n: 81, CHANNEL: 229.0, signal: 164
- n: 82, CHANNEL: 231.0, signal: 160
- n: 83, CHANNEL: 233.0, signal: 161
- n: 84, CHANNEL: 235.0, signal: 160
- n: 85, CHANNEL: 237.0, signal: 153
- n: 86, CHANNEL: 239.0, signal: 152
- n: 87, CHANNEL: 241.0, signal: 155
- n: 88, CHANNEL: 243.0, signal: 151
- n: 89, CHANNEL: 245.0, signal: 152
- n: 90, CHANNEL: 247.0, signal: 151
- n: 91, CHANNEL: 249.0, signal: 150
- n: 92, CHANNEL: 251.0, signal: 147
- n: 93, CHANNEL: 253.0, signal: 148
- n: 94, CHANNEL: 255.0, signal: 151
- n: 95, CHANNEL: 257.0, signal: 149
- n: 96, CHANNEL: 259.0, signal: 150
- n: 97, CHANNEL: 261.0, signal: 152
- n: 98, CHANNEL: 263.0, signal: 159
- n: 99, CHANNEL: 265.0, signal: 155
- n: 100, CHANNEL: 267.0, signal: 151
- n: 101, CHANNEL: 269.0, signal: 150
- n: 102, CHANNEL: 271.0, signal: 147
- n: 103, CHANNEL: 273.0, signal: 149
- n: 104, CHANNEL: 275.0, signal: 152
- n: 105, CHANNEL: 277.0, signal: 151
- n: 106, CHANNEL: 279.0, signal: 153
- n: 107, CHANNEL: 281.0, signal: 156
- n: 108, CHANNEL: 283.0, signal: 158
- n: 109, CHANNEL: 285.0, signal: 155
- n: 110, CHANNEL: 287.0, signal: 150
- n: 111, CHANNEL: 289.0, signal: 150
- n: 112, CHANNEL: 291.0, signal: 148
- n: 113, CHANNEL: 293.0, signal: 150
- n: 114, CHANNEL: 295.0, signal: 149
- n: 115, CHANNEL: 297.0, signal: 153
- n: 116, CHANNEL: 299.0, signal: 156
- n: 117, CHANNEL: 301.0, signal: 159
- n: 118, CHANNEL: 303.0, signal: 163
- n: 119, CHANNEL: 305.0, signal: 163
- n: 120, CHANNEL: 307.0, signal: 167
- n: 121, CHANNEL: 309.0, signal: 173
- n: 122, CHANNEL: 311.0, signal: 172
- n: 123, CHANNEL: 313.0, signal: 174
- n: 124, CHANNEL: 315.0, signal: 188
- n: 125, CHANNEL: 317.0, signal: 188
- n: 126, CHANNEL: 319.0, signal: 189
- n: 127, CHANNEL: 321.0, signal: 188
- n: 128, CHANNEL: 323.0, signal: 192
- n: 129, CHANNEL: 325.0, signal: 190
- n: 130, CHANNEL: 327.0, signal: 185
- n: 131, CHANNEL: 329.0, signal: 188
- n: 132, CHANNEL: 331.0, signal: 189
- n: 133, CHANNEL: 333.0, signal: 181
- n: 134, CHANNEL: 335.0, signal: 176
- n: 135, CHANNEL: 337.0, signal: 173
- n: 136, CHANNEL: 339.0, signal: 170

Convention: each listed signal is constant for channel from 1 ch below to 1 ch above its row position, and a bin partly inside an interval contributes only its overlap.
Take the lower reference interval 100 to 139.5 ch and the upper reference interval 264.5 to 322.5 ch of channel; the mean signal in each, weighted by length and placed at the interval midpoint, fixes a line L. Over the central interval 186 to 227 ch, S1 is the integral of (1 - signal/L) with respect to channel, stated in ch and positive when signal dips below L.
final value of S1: -4.3 ch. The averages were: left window 152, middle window 173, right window 161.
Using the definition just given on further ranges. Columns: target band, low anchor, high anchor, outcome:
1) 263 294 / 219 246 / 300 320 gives 3.0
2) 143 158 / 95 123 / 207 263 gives -0.3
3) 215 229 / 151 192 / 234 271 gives -1.6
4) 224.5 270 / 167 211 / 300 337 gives 4.4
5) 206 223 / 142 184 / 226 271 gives -2.2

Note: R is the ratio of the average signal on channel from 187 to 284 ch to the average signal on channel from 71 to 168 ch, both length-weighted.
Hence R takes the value 1.05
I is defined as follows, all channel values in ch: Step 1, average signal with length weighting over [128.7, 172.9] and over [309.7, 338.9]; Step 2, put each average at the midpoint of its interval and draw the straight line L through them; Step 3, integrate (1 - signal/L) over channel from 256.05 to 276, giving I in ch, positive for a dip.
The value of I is 2.50 ch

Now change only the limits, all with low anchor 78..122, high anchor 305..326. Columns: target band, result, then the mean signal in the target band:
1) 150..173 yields 1.54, 150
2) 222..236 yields 0.42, 165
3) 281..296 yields 2.19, 152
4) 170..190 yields 1.19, 154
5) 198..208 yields -0.93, 182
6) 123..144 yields 0.50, 153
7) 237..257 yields 2.48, 151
